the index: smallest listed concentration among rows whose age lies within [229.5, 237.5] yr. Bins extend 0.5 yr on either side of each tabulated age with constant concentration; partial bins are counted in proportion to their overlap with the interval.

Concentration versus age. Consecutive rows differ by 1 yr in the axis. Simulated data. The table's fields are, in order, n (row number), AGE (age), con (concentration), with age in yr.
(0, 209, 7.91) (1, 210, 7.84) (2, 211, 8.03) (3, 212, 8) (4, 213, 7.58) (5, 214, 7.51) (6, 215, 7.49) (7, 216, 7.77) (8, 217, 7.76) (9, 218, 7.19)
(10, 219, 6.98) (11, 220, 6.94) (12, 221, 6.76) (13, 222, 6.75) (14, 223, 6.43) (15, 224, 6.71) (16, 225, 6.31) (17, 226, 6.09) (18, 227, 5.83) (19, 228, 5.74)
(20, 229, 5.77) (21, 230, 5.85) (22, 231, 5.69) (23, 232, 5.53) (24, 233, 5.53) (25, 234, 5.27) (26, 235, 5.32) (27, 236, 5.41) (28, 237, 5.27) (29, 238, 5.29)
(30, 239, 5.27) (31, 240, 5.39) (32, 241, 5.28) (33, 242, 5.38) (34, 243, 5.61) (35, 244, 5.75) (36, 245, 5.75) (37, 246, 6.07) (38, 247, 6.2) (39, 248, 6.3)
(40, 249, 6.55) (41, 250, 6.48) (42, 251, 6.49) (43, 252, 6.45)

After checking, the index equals 5.27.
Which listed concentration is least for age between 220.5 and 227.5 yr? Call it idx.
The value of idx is 5.83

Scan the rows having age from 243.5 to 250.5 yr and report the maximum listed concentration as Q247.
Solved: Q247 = 6.55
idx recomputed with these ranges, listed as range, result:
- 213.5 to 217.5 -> 7.49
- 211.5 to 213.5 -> 7.58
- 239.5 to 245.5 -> 5.28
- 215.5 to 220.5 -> 6.94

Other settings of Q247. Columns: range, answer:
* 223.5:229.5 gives 6.71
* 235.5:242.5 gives 5.41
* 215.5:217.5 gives 7.77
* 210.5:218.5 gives 8.03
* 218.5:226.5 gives 6.98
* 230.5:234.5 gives 5.69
